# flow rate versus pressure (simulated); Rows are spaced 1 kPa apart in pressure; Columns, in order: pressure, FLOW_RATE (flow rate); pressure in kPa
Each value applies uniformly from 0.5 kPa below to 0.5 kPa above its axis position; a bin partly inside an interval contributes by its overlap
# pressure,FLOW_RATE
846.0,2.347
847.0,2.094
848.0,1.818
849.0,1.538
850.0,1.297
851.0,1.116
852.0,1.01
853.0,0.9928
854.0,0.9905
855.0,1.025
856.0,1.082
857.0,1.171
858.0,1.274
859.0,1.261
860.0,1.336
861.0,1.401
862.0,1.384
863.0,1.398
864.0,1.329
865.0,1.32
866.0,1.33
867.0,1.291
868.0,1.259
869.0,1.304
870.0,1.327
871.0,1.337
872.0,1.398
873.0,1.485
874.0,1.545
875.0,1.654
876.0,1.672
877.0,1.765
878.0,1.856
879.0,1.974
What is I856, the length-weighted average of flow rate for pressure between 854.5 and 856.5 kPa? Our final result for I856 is 1.05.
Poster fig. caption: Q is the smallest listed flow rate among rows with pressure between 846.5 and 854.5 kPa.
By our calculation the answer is 0.9905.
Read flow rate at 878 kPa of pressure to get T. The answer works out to 1.856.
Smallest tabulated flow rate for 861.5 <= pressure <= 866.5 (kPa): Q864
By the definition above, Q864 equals 1.32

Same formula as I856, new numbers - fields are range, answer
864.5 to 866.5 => 1.33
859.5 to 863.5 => 1.38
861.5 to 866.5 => 1.35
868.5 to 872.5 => 1.34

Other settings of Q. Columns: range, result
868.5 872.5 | 1.304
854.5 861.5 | 1.025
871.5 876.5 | 1.398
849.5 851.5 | 1.116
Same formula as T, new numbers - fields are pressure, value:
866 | 1.33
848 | 1.818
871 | 1.337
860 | 1.336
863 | 1.398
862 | 1.384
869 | 1.304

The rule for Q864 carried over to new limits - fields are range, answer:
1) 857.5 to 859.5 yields 1.261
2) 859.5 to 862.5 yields 1.336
